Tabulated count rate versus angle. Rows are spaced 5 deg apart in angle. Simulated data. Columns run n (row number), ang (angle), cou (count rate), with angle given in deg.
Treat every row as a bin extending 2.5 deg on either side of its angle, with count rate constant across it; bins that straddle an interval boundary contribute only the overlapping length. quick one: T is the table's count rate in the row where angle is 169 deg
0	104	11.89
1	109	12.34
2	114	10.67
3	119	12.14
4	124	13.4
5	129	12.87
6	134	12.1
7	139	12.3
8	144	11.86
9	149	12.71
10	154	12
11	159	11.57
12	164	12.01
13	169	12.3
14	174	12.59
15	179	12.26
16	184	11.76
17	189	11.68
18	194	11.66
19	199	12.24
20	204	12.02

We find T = 12.3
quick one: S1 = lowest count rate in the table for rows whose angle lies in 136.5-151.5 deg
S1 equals 11.86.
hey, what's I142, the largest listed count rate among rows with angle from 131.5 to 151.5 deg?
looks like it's 12.71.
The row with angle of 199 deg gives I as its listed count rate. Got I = 12.24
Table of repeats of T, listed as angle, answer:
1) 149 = 12.71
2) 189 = 11.68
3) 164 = 12.01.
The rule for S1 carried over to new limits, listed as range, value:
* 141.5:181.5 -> 11.57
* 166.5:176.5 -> 12.3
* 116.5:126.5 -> 12.14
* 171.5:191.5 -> 11.68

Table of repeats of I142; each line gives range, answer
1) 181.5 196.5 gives 11.76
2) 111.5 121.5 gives 12.14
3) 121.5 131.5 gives 13.4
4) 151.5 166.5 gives 12.01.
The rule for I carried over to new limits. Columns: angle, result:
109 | 12.34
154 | 12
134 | 12.1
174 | 12.59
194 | 11.66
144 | 11.86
